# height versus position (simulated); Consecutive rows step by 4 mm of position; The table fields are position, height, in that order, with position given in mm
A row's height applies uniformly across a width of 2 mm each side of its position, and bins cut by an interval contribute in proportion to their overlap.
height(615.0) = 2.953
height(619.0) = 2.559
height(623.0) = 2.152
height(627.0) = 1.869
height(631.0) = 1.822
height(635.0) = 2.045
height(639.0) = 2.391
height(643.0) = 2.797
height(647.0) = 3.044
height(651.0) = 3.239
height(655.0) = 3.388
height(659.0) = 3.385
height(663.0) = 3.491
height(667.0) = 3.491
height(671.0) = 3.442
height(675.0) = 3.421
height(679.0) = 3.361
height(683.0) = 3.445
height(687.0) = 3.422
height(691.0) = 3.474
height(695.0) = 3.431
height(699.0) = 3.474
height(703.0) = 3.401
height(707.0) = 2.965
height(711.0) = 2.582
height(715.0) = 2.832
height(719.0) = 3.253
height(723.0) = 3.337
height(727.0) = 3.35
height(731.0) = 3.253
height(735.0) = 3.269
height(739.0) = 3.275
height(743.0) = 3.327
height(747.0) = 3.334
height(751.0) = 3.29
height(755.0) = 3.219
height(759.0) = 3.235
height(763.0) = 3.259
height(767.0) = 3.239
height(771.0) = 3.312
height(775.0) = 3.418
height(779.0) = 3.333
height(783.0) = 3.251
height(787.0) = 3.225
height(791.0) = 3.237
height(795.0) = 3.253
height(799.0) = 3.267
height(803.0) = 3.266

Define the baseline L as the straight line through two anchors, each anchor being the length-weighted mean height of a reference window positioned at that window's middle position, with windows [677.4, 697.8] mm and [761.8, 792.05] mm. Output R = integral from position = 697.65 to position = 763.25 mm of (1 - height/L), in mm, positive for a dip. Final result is 2.9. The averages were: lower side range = 3.43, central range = 3.21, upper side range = 3.29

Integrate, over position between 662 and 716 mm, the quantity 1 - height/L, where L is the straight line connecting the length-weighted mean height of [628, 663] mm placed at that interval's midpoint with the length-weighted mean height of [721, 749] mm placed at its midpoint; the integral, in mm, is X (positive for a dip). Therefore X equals -5.0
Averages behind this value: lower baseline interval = 2.78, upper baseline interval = 3.31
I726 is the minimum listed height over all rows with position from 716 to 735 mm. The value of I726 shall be 3.253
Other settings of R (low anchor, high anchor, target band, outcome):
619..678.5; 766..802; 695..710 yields -1.1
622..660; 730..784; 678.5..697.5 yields -3.6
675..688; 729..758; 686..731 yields 1.7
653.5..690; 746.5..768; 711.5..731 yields 1.0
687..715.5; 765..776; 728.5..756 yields -0.1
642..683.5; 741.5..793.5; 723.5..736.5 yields 0.0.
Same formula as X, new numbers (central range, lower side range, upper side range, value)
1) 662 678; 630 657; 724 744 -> -3.2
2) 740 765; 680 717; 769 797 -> -0.1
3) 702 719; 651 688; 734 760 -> 2.0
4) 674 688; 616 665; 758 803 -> -2.7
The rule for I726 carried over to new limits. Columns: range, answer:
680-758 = 2.582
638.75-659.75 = 2.391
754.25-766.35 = 3.219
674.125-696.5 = 3.361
